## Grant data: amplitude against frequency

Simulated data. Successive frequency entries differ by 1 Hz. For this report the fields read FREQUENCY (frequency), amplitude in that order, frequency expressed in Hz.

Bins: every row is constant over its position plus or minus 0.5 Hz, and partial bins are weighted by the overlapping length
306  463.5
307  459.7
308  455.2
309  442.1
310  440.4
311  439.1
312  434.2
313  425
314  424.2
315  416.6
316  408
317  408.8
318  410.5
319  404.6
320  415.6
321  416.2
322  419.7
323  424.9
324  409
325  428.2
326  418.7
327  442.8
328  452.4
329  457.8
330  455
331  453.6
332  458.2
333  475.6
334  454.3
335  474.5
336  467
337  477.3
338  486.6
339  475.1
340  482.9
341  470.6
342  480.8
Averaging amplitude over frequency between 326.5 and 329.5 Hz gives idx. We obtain 451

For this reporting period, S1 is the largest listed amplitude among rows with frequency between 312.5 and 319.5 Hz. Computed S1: 425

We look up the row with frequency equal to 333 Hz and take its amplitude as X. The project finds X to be 475.6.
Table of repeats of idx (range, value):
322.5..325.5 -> 421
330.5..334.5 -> 460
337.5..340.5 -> 482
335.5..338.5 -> 477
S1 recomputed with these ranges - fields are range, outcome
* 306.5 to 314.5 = 459.7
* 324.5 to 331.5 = 457.8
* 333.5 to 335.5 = 474.5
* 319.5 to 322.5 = 419.7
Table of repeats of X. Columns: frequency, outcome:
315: 416.6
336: 467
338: 486.6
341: 470.6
